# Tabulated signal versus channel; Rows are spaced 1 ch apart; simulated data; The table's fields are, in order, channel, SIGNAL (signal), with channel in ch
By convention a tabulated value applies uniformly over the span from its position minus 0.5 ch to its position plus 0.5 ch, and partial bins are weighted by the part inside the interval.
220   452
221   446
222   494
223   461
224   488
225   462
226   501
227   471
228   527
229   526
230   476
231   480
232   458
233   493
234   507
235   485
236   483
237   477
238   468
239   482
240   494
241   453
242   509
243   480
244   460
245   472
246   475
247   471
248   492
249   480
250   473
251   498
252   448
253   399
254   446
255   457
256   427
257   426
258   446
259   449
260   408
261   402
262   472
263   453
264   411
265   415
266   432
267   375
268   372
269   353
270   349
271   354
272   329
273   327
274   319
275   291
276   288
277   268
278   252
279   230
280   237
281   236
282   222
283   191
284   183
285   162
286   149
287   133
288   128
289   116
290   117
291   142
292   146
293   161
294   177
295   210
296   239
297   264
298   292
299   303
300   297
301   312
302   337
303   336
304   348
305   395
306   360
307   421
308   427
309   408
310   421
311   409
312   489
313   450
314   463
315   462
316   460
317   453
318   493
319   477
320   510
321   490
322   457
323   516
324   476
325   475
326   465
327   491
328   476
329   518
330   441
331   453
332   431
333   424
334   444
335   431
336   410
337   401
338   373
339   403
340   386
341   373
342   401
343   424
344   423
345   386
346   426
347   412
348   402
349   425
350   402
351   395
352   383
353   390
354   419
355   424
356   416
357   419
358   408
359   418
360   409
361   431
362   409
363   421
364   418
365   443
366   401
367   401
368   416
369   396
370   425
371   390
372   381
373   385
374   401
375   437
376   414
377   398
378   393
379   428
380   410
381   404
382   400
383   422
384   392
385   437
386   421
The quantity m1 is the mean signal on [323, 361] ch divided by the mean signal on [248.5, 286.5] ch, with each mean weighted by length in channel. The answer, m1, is 1.20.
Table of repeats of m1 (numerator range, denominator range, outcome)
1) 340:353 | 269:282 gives 1.39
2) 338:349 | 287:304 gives 1.80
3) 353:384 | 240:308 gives 1.22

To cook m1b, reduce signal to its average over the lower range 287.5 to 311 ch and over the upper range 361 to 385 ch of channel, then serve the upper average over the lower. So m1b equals 1.47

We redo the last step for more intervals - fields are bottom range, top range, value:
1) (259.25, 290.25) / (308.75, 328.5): 1.60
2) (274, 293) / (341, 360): 2.08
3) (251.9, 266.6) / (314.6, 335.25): 1.09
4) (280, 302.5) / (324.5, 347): 2.08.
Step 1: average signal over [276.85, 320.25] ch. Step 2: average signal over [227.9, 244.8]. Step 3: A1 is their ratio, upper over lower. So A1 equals 0.6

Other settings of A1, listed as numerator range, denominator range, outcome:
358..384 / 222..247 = 0.85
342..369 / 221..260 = 0.87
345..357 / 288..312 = 1.41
